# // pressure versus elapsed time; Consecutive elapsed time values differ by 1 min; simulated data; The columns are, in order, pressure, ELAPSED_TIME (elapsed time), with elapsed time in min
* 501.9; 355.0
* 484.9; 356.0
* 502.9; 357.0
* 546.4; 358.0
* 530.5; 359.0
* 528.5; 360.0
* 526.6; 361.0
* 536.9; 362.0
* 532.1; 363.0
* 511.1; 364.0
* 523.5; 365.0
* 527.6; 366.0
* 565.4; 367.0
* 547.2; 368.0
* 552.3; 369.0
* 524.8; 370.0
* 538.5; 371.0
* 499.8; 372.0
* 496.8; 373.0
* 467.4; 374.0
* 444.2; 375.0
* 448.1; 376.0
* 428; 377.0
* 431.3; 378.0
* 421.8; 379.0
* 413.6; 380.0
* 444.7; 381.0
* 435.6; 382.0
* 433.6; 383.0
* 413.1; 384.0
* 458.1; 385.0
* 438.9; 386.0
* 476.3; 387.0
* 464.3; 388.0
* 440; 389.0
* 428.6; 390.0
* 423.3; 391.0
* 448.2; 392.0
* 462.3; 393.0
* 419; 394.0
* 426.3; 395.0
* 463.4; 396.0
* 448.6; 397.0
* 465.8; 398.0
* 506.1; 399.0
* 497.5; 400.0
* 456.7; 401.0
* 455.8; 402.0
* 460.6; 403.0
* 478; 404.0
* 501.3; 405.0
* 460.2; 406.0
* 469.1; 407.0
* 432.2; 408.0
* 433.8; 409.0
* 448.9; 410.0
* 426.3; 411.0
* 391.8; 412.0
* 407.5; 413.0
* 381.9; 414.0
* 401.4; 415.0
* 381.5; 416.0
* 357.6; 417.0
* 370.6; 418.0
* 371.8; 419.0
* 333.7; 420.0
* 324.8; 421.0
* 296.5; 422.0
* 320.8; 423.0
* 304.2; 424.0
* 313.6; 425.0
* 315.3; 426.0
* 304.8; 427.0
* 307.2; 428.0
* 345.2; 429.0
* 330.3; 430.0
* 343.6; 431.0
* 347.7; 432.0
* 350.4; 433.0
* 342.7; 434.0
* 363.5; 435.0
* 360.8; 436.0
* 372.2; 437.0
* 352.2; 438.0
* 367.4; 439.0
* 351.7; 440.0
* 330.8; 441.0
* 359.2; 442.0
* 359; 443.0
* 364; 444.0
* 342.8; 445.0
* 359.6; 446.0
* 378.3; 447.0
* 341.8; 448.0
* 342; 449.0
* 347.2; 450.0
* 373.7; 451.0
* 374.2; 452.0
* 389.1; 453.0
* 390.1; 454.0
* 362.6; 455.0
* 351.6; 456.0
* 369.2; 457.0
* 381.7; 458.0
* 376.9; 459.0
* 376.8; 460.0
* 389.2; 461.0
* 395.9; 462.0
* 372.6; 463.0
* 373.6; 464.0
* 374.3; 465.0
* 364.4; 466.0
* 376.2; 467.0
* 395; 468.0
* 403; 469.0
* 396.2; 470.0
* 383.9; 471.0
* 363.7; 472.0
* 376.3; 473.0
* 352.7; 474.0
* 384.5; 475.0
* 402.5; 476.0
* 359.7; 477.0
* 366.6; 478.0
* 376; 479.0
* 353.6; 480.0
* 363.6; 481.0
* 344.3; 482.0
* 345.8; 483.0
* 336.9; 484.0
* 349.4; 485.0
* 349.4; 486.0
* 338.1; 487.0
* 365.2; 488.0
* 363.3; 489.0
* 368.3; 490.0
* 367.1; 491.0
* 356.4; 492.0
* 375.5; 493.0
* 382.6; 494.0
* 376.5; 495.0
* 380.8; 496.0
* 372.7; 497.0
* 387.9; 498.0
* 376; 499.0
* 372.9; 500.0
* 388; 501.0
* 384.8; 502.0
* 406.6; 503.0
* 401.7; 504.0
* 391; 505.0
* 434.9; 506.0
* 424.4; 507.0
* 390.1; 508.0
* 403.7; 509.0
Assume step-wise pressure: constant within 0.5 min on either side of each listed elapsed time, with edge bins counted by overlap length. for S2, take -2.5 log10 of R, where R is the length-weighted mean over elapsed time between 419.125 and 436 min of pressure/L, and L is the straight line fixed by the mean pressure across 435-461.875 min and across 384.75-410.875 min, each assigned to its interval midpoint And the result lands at 0.21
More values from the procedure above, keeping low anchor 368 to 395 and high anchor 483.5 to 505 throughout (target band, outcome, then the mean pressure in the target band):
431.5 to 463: 0.12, 364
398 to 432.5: 0.11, 392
